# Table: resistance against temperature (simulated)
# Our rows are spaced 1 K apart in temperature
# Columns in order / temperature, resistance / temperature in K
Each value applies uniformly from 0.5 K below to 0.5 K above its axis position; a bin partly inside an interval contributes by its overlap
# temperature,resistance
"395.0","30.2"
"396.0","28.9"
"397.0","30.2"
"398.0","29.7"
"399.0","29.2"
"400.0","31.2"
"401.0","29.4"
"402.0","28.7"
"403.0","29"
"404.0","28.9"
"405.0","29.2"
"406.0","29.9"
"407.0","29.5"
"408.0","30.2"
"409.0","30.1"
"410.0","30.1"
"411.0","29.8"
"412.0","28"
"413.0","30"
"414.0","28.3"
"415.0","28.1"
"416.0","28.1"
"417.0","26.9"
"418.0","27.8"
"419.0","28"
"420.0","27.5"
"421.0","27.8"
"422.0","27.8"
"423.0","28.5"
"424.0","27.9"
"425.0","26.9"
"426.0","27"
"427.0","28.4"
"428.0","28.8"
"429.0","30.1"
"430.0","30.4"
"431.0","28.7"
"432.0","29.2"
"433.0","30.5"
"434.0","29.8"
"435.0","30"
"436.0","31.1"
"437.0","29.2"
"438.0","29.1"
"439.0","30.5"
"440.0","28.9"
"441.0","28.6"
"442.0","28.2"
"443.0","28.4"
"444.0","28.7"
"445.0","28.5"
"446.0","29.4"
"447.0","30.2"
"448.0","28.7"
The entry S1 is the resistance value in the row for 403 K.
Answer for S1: 29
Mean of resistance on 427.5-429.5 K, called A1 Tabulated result 29.5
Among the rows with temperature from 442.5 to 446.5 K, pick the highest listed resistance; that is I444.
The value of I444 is 29.4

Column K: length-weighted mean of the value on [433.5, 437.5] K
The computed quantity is 30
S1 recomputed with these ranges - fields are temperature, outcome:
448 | 28.7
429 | 30.1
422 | 27.8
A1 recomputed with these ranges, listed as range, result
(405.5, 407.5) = 29.7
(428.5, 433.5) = 29.8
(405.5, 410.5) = 30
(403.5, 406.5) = 29.3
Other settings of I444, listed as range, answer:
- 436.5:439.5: 30.5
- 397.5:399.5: 29.7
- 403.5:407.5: 29.9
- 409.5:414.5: 30.1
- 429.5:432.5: 30.4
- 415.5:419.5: 28.1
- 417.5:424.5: 28.5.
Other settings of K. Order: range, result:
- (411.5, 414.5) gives 28.8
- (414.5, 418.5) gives 27.7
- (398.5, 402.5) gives 29.6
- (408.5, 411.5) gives 30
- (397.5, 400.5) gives 30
